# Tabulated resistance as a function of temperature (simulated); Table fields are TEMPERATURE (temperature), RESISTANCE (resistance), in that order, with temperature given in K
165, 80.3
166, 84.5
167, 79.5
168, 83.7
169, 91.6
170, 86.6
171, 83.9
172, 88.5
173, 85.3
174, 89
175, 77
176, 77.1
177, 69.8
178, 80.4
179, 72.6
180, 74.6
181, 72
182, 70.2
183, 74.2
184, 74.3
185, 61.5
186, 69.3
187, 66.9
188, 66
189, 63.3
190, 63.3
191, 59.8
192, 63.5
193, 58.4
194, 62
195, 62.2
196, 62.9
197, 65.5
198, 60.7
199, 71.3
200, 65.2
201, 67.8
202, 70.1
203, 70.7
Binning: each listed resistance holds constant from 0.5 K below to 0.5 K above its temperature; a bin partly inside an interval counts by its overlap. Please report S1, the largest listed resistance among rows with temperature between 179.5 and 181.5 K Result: 74.6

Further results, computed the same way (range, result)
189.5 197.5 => 65.5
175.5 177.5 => 77.1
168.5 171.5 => 91.6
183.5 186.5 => 74.3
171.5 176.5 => 89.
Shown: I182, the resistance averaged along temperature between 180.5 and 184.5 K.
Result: 72.7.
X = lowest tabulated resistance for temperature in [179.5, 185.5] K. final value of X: 61.5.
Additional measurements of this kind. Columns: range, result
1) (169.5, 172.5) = 83.9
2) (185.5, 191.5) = 59.8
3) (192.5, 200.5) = 58.4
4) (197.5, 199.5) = 60.7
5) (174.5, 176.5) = 77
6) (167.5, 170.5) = 83.7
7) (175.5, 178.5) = 69.8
